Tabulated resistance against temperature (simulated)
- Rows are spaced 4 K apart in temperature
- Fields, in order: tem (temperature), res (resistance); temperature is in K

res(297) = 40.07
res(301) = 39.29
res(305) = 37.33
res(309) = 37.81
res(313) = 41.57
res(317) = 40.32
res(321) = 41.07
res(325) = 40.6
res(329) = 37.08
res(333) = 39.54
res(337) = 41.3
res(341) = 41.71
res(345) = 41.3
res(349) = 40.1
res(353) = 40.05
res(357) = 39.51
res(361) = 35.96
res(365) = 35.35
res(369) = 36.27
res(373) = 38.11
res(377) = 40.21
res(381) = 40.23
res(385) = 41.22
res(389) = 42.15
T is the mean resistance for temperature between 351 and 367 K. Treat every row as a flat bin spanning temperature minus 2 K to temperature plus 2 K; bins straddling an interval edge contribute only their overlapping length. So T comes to 37.7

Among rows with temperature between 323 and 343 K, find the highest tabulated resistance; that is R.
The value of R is 41.71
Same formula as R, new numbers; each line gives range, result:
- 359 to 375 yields 38.11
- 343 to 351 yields 41.3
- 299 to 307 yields 39.29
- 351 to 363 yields 40.05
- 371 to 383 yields 40.23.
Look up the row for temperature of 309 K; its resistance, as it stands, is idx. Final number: 37.81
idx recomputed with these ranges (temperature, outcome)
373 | 38.11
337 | 41.3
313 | 41.57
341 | 41.71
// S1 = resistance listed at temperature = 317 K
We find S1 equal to 40.32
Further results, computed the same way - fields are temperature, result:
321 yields 41.07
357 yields 39.51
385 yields 41.22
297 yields 40.07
